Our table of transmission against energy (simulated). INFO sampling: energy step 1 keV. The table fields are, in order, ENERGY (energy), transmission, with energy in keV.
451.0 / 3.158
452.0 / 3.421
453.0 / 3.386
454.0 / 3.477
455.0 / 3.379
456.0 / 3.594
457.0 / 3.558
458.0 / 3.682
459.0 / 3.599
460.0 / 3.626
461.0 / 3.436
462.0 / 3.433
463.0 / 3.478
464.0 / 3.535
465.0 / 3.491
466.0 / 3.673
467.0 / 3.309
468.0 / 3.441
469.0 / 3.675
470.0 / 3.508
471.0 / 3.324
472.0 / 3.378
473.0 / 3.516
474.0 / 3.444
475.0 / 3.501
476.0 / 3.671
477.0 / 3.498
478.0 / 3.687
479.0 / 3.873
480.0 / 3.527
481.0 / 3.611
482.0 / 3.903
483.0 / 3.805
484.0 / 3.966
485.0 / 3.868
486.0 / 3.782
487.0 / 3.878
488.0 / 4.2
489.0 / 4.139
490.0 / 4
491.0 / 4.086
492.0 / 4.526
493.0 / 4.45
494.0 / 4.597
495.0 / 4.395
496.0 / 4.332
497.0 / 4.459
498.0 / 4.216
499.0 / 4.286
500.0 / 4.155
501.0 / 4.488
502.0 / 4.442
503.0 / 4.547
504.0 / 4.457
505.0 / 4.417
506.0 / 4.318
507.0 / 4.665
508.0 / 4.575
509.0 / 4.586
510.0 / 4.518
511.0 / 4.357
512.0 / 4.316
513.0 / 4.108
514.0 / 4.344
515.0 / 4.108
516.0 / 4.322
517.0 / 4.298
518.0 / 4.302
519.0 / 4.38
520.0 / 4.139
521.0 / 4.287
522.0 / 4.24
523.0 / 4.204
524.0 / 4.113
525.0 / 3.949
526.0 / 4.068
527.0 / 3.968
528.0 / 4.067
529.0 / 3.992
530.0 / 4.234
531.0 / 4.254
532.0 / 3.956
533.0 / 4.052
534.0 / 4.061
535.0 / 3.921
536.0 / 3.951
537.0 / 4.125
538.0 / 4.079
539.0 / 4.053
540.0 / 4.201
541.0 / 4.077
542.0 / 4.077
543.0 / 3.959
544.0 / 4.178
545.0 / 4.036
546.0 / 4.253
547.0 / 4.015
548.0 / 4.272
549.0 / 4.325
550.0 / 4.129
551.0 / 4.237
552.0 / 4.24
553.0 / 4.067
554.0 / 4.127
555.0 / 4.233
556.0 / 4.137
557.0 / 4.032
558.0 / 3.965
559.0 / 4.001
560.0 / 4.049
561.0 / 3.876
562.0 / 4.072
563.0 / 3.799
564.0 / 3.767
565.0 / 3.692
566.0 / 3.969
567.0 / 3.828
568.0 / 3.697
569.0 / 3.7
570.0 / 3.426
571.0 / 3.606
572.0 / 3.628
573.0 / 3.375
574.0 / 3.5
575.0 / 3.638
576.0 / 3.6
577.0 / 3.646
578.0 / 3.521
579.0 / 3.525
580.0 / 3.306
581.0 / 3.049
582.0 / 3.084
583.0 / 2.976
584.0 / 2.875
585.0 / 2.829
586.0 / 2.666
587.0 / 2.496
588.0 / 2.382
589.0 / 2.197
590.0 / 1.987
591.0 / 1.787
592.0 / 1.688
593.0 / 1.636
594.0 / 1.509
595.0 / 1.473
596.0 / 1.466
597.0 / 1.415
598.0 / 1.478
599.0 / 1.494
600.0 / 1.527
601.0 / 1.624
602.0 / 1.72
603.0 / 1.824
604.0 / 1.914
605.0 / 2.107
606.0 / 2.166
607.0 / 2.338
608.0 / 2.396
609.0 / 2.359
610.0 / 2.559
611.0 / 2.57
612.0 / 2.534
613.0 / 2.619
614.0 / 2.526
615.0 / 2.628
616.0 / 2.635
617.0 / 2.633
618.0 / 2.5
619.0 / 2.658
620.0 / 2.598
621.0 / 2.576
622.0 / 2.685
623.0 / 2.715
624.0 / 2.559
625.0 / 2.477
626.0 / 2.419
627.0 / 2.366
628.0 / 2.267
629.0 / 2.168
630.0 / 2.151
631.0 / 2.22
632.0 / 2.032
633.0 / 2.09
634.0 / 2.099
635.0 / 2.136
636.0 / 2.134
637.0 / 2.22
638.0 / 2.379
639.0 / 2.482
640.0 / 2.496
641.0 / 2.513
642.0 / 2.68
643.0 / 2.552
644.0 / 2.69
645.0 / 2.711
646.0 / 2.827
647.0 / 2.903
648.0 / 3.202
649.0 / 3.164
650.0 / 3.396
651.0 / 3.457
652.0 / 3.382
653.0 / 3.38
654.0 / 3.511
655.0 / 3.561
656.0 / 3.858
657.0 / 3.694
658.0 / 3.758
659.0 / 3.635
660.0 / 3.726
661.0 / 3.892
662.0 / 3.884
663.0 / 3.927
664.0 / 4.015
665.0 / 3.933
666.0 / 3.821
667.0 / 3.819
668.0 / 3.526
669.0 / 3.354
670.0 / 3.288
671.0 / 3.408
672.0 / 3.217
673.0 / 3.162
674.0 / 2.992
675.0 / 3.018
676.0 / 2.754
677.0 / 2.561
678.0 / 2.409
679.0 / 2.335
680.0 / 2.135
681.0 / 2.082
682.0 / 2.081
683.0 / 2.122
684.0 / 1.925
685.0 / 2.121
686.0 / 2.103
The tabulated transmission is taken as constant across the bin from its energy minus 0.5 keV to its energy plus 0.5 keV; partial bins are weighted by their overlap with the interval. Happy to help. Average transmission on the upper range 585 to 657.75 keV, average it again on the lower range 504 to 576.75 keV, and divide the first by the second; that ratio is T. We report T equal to 0.6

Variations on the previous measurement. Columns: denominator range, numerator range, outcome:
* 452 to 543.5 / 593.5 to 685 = 0.67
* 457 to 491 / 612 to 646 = 0.67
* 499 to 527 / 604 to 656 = 0.60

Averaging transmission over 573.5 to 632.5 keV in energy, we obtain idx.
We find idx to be 2.41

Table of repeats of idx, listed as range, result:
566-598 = 2.82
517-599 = 3.56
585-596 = 2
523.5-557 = 4.1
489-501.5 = 4.32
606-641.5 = 2.42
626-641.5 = 2.26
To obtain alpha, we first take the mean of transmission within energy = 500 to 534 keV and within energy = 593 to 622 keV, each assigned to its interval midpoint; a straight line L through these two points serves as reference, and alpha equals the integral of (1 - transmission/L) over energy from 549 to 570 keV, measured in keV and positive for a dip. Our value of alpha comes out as -4.5 keV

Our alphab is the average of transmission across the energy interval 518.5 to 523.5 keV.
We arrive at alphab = 4.25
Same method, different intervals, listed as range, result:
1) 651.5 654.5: 3.42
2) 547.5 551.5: 4.24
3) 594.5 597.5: 1.45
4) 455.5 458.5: 3.61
